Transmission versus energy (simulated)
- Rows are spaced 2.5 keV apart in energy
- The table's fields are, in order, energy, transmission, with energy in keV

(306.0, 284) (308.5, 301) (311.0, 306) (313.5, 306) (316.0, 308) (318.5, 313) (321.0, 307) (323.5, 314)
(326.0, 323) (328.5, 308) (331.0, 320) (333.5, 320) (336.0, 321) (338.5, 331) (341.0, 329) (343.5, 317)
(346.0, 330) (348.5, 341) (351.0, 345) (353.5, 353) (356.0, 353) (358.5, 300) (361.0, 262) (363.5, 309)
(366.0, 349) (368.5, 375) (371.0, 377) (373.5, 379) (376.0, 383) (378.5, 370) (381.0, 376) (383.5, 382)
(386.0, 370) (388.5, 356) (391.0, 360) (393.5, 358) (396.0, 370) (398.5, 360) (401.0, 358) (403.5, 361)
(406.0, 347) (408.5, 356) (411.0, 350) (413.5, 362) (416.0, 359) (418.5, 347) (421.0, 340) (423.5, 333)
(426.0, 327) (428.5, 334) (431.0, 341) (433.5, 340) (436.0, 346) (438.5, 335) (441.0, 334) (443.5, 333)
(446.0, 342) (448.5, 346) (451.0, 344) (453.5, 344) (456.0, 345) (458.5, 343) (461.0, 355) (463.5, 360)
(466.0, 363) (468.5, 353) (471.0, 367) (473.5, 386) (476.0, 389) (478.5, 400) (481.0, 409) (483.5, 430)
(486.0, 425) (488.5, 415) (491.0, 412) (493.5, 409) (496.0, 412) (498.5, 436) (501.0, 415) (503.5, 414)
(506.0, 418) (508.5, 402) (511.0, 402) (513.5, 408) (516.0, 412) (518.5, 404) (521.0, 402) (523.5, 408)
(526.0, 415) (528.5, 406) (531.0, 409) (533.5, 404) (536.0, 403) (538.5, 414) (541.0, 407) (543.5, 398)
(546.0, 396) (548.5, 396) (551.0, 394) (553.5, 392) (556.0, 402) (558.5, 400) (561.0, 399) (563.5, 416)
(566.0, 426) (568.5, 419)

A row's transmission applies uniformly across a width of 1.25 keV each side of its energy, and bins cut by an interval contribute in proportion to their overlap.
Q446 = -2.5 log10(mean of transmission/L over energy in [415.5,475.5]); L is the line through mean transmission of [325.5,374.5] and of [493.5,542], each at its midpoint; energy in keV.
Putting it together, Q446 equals 0.09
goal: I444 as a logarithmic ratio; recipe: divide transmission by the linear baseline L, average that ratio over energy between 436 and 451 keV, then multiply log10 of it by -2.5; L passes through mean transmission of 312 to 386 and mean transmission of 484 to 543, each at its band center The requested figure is 0.12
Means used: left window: 335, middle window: 339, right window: 411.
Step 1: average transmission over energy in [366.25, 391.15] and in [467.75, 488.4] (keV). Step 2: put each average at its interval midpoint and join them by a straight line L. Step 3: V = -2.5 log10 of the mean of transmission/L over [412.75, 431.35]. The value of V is 0.122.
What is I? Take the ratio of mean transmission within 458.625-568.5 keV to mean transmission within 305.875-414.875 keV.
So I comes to 1.18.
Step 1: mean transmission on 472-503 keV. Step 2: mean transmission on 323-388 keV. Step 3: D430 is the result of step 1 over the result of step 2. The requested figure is 1.2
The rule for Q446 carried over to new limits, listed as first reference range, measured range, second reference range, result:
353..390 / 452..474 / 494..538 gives 0.10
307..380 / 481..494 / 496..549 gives -0.07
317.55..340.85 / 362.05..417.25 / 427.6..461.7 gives -0.10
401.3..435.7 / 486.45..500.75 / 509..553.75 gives -0.09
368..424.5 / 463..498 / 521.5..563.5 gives -0.03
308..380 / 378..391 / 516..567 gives -0.08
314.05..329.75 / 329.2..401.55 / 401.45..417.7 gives -0.04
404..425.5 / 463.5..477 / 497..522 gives 0.04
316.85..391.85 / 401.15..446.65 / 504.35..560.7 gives 0.06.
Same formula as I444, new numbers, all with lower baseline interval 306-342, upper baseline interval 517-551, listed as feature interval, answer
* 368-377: -0.13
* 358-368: 0.07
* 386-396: -0.06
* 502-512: -0.04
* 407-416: -0.01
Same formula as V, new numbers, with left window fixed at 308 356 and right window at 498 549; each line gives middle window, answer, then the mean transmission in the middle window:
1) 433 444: 0.10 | 338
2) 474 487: -0.06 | 409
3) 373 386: -0.10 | 377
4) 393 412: -0.01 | 358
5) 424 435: 0.09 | 336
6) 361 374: -0.03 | 347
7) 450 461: 0.10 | 345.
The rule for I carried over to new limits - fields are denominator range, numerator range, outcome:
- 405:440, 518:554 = 1.17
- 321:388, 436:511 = 1.12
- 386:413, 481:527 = 1.15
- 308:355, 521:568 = 1.26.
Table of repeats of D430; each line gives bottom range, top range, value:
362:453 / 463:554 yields 1.14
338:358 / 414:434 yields 1.01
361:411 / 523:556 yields 1.12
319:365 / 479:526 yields 1.28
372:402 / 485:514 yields 1.12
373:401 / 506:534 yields 1.10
